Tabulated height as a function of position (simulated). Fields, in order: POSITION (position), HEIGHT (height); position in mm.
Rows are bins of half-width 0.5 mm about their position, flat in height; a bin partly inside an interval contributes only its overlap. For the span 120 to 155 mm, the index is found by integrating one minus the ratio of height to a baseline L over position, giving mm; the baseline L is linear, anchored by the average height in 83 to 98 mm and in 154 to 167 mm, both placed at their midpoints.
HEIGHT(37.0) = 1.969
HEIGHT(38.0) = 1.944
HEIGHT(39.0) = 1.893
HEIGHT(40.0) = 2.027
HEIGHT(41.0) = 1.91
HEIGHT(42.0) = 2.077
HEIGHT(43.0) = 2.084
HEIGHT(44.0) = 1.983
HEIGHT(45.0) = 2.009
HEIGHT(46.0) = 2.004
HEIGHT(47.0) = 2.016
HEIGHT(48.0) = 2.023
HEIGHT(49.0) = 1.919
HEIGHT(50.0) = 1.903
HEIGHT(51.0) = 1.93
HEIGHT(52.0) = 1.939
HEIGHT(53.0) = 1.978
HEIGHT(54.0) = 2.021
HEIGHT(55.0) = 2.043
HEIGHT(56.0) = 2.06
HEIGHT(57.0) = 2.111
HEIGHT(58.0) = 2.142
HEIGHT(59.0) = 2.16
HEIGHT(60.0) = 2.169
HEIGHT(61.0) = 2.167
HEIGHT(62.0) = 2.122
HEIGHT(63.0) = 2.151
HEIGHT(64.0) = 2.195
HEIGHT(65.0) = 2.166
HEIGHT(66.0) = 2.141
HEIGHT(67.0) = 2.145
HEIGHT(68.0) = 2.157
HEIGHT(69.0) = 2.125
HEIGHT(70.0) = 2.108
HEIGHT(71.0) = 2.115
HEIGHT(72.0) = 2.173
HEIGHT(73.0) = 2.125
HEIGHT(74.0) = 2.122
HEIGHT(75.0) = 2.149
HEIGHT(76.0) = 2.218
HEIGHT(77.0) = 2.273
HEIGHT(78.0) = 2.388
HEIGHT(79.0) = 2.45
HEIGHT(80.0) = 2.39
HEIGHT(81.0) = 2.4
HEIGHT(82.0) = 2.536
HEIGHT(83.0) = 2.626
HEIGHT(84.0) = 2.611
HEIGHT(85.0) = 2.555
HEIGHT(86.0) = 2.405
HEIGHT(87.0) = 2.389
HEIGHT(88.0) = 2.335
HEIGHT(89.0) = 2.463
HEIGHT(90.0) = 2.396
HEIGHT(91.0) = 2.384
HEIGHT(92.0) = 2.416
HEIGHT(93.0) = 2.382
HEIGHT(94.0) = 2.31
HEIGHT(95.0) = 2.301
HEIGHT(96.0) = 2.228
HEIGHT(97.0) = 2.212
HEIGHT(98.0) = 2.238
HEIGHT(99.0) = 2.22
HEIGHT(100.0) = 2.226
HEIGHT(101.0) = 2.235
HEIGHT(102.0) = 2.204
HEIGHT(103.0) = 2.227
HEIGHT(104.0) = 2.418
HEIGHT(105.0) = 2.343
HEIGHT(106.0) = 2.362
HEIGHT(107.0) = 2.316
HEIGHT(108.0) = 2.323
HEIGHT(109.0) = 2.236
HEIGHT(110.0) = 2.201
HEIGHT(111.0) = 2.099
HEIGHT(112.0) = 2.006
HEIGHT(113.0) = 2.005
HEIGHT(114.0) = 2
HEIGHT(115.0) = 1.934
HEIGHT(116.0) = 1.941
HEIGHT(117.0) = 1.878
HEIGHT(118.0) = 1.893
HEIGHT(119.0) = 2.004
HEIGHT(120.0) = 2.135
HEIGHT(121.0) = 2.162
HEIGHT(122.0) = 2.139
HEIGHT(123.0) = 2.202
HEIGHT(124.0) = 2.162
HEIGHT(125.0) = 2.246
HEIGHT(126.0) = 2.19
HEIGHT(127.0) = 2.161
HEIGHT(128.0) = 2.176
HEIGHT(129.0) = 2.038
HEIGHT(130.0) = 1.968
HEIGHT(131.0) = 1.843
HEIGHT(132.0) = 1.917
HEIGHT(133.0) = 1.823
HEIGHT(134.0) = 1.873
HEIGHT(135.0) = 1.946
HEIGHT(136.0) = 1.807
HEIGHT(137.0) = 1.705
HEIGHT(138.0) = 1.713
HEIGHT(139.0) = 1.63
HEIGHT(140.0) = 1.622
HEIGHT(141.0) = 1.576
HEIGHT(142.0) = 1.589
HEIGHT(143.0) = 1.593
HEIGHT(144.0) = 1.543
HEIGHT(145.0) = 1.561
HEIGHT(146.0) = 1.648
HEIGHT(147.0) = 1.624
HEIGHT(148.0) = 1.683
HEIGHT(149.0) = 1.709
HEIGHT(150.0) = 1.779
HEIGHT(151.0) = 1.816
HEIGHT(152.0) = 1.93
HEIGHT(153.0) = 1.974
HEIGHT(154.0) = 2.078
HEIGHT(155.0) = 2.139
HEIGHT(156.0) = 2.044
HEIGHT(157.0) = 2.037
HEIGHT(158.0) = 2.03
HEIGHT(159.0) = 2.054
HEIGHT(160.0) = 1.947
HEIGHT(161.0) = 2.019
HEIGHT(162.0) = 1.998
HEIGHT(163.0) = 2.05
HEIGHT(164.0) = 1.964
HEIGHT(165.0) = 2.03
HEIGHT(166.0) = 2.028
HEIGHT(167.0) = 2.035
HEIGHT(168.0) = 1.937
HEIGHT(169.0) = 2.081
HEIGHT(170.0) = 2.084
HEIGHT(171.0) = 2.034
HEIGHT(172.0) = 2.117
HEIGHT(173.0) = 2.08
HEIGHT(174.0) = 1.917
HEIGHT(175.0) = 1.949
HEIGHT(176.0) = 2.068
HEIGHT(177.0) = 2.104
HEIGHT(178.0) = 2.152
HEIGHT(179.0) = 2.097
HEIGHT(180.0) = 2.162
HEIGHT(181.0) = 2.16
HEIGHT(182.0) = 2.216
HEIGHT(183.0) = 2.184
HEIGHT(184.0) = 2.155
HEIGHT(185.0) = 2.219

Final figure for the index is 4.51 mm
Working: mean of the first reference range 2.39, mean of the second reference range 2.03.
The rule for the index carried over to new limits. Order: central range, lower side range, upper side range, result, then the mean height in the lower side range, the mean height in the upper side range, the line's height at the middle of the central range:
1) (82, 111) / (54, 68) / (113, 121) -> -4.3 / 2.13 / 1.98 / 2.04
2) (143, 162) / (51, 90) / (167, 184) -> 2.3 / 2.23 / 2.08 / 2.12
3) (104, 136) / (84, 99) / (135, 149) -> -2.0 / 2.36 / 1.65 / 1.96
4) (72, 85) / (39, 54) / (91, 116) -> -1.5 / 1.98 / 2.22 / 2.12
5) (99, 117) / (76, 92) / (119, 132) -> 0.6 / 2.43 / 2.11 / 2.24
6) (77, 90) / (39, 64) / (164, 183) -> -2.6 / 2.04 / 2.07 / 2.05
